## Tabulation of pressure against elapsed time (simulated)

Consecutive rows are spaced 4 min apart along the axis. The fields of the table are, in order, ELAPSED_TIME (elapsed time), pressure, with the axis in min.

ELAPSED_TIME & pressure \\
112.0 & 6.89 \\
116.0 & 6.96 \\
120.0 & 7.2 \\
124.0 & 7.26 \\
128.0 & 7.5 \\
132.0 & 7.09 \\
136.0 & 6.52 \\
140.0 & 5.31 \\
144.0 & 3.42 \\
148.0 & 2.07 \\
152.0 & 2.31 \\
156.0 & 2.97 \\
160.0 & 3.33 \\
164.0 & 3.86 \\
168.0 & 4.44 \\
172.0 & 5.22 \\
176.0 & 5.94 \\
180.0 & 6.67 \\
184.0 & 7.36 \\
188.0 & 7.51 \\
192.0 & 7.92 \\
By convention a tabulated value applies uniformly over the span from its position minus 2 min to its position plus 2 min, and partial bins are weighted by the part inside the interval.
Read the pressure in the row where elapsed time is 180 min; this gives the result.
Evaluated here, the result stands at 6.67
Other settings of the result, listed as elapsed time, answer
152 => 2.31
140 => 5.31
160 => 3.33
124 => 7.26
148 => 2.07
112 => 6.89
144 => 3.42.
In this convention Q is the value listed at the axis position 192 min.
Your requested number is 7.92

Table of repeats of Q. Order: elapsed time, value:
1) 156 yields 2.97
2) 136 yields 6.52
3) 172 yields 5.22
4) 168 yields 4.44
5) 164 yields 3.86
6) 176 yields 5.94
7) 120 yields 7.2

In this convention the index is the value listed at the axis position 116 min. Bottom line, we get 6.96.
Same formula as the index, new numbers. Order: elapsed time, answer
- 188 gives 7.51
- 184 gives 7.36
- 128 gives 7.5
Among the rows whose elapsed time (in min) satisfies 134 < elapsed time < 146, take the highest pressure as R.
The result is 6.52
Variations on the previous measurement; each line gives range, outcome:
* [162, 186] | 7.36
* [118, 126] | 7.26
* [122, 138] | 7.5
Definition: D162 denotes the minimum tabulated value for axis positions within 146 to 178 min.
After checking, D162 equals 2.07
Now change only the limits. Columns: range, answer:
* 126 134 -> 7.09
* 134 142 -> 5.31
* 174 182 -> 5.94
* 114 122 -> 6.96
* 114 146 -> 3.42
